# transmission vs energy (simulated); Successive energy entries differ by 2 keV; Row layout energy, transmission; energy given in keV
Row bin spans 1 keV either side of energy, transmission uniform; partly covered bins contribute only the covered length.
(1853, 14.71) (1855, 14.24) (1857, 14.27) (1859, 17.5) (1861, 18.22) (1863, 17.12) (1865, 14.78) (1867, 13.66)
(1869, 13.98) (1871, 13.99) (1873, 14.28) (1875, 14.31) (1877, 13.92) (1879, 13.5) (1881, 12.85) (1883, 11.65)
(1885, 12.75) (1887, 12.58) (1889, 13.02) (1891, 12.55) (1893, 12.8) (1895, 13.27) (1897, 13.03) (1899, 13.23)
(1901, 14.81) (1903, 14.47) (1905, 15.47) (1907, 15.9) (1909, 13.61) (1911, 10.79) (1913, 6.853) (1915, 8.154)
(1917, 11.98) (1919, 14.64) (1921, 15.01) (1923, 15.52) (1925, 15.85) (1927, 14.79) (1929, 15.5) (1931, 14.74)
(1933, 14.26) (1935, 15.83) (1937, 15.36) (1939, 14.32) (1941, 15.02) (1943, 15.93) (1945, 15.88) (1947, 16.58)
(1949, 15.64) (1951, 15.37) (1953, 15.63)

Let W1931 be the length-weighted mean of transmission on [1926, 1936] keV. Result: 15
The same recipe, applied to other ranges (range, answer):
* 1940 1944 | 15.5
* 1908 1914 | 10.4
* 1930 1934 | 14.5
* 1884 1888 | 12.7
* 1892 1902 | 13.4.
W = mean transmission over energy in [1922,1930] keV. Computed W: 15.4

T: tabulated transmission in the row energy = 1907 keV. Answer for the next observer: 15.9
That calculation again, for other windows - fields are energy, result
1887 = 12.58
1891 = 12.55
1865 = 14.78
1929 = 15.5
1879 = 13.5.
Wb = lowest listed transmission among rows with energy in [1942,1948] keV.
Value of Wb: 15.88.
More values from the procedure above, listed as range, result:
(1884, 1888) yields 12.58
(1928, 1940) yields 14.26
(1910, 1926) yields 6.853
